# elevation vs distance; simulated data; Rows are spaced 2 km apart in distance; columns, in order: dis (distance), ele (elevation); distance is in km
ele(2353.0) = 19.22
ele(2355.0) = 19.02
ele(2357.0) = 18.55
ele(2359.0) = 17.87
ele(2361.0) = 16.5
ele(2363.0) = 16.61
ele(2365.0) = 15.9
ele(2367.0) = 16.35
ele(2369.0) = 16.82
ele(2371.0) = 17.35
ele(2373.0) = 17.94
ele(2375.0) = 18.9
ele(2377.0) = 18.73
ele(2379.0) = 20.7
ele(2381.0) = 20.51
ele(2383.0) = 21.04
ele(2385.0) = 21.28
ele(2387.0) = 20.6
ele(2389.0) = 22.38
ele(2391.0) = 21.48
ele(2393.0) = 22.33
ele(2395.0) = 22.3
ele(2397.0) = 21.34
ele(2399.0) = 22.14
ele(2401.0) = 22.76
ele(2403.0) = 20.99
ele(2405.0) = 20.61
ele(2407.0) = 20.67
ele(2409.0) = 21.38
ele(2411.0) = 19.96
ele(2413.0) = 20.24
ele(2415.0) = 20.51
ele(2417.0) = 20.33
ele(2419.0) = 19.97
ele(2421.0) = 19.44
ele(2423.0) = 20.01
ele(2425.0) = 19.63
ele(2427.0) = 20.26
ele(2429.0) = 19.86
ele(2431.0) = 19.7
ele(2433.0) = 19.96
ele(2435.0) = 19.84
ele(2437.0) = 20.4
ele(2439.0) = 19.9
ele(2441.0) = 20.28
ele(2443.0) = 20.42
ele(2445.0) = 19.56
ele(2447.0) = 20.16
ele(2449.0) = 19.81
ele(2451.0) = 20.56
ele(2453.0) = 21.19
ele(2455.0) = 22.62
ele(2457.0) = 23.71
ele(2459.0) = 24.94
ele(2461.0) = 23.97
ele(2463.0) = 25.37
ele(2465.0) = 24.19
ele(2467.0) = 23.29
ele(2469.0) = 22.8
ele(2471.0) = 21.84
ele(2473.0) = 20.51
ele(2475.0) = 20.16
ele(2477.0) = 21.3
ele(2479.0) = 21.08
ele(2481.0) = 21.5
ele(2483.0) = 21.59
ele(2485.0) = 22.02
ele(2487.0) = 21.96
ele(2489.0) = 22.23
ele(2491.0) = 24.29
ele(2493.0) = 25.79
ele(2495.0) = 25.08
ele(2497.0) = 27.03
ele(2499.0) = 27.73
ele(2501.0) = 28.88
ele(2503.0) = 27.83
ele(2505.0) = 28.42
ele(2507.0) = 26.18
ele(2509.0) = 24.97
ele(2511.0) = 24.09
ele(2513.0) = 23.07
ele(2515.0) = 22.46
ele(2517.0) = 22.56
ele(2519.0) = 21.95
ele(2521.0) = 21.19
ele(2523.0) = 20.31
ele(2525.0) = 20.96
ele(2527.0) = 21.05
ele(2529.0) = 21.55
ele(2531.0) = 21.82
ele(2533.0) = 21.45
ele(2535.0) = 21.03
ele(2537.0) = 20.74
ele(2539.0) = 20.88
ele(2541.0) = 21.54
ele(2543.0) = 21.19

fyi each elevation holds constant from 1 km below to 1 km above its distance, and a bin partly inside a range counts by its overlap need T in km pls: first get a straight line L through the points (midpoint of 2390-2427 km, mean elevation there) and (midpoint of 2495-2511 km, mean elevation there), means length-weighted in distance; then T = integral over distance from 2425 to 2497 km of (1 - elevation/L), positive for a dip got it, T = 7.2 km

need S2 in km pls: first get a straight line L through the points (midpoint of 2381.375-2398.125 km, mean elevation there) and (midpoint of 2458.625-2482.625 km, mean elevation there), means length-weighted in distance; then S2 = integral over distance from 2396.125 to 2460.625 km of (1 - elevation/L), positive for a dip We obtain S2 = 3.7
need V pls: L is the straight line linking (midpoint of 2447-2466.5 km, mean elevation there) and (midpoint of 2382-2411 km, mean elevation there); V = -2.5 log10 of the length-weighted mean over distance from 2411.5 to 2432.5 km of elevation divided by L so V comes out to 0.105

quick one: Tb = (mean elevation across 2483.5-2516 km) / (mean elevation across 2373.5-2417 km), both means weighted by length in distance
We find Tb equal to 1.2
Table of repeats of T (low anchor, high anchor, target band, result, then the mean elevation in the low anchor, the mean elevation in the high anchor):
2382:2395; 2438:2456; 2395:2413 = 0.05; 21.6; 20.5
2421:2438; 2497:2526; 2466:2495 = 0.59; 19.9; 24.4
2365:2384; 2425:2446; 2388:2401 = -2.07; 18.6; 20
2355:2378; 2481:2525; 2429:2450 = 1.03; 17.5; 24.1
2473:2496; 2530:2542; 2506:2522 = -1.16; 22.4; 21.2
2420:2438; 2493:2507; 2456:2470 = -0.37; 19.9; 27.3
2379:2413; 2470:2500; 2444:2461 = 0.49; 21.3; 22.9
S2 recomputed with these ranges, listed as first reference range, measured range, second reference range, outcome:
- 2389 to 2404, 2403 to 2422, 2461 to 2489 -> 1.4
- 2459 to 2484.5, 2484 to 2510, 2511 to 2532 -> -4.1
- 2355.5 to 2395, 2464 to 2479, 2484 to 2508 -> 1.4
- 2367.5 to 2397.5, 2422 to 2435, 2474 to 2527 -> 1.0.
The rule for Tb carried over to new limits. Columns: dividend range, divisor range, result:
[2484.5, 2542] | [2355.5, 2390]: 1.25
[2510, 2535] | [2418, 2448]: 1.09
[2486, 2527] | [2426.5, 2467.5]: 1.13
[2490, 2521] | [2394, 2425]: 1.21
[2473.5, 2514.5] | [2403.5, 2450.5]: 1.20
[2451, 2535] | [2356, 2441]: 1.17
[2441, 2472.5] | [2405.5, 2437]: 1.10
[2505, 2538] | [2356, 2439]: 1.13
